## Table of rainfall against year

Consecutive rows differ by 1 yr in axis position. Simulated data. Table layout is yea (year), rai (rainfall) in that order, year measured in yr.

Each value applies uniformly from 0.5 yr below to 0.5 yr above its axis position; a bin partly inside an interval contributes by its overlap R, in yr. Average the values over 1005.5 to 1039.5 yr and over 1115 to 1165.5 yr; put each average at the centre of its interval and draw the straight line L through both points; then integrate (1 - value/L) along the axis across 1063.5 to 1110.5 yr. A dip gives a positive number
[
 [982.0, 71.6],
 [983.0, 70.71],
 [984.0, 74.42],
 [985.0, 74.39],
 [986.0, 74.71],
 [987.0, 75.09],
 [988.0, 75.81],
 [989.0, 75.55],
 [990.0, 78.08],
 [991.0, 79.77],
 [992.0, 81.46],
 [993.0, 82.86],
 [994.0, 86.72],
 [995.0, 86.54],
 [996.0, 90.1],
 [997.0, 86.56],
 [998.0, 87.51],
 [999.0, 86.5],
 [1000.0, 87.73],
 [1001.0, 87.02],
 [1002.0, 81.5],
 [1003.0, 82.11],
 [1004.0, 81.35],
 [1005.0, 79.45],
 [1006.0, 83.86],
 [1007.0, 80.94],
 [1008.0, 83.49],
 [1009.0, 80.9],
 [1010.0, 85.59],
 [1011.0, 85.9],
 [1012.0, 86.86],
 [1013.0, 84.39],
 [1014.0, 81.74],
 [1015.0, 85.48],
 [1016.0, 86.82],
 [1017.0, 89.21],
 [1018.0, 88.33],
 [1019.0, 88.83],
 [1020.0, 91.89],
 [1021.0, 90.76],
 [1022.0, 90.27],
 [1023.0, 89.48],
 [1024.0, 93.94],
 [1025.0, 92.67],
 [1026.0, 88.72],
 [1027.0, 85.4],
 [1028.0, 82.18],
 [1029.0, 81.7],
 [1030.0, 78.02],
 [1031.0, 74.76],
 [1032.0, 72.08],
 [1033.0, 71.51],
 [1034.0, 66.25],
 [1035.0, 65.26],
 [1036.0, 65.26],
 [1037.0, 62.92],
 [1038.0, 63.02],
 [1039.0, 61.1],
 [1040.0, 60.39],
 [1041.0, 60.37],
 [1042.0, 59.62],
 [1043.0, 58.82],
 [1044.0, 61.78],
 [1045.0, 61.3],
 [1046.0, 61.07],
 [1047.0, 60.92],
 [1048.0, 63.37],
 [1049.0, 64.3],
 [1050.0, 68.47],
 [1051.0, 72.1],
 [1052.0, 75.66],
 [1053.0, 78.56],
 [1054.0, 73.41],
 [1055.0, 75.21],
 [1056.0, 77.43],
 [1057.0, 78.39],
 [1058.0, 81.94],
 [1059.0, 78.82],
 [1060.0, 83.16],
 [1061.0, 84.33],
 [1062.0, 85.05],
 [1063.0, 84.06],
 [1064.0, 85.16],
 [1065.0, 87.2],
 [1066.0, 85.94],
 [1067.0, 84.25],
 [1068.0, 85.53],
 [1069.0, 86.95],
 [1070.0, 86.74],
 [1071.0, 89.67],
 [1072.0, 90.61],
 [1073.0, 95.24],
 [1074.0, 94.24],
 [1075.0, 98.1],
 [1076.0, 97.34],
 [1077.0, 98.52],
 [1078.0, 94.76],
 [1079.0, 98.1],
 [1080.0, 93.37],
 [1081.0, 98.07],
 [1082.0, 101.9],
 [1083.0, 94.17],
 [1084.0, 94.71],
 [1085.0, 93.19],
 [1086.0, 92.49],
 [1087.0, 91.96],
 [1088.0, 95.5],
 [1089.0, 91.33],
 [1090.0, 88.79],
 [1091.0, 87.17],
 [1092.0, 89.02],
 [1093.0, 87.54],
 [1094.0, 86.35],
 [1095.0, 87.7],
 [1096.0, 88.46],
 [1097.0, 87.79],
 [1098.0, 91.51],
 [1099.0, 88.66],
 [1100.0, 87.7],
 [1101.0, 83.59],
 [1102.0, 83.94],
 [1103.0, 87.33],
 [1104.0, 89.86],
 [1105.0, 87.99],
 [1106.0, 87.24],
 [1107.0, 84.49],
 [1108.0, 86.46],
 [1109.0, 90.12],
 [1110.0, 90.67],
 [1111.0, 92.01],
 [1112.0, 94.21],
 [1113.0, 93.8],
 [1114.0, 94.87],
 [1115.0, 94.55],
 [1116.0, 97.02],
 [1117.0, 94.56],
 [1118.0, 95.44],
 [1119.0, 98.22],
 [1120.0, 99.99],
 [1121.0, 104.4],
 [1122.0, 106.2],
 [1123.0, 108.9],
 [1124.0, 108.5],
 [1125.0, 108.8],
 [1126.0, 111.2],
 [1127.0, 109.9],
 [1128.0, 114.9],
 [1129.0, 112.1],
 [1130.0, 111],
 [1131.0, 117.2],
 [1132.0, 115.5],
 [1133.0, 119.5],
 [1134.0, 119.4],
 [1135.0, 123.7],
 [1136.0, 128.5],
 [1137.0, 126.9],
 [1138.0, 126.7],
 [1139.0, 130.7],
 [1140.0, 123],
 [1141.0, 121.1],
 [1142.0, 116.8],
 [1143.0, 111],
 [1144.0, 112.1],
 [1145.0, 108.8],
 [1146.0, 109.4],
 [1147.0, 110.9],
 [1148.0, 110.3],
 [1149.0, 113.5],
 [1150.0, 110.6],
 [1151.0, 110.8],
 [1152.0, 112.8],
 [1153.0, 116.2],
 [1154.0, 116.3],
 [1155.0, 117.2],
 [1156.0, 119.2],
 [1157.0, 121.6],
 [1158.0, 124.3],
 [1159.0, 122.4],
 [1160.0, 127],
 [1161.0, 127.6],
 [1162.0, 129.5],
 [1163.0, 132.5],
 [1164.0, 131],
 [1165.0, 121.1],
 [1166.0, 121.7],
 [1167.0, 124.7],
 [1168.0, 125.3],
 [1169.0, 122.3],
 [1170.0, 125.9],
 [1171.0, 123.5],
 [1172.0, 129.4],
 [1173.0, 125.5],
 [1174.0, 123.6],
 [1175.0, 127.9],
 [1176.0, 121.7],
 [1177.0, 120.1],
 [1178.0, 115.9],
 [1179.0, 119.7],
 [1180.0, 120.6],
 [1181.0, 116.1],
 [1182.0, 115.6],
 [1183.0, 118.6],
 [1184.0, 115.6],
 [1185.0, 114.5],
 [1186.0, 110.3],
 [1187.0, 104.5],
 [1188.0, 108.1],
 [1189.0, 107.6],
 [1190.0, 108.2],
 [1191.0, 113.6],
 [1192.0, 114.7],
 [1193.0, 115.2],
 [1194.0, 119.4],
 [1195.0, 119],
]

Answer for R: 4.3 yr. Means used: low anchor 81.2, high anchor 115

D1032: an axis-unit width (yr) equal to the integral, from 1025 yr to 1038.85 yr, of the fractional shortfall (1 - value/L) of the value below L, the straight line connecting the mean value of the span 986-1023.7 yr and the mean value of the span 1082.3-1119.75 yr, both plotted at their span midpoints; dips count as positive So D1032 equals 2.0 yr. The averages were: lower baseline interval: 84.4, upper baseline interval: 90.7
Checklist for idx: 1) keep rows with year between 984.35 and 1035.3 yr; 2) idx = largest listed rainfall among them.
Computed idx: 93.94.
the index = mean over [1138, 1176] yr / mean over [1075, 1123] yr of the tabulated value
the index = 1.3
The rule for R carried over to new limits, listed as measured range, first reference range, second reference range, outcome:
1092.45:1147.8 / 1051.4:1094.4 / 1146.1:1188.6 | 0.83 yr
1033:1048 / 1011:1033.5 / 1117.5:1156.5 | 4.57 yr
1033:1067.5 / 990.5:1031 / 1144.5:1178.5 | 8.47 yr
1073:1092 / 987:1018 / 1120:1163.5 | 1.50 yr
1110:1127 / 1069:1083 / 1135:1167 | 1.39 yr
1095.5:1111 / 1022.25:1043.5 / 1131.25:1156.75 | 2.03 yr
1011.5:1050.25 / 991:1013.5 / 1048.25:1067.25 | 2.98 yr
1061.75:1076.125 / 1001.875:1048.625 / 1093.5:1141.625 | 0.01 yr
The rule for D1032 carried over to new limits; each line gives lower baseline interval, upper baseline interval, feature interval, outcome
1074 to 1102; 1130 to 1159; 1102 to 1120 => 1.89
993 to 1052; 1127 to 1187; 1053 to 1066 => 1.21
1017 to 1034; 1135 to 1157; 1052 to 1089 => 3.16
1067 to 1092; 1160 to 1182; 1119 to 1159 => -0.68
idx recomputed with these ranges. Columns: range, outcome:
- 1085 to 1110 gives 95.5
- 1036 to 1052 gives 75.66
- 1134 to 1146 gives 130.7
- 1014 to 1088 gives 101.9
